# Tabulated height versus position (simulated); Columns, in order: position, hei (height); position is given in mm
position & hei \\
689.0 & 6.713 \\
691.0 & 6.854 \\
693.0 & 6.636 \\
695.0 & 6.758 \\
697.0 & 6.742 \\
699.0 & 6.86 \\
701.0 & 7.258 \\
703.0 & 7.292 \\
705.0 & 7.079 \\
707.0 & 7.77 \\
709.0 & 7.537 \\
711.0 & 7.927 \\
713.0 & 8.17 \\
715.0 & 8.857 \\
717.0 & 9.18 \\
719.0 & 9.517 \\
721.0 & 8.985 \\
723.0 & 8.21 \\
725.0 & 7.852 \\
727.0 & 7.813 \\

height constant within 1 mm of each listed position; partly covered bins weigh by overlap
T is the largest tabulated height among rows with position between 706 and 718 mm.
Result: 9.18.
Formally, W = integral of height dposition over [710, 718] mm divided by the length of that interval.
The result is 8.53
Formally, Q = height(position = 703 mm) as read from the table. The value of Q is 7.292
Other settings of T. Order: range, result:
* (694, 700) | 6.86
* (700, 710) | 7.77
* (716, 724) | 9.517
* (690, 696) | 6.854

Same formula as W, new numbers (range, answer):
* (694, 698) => 6.75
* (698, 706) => 7.12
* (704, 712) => 7.58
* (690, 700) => 6.77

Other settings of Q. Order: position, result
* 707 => 7.77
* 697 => 6.742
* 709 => 7.537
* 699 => 6.86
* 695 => 6.758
